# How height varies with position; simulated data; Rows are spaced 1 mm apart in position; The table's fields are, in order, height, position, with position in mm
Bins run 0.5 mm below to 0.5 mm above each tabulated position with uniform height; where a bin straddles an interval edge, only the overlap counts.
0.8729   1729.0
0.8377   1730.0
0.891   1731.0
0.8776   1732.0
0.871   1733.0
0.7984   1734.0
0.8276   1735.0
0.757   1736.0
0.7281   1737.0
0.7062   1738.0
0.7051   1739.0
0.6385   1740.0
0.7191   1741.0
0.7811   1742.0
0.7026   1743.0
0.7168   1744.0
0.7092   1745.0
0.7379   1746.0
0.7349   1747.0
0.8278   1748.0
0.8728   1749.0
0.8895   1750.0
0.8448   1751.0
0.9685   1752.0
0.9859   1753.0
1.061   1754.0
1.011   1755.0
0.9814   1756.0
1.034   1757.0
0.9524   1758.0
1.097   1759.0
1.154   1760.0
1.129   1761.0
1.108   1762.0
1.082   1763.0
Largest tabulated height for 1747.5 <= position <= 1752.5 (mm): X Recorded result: 0.9685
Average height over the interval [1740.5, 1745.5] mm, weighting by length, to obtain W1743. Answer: 0.726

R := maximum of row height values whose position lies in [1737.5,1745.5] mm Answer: 0.7811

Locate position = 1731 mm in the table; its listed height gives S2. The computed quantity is 0.891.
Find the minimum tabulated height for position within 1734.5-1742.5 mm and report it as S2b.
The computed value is 0.6385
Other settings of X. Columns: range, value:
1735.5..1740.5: 0.757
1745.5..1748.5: 0.8278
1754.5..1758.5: 1.034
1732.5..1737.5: 0.871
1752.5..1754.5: 1.061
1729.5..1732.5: 0.891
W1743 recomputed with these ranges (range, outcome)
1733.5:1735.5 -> 0.813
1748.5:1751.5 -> 0.869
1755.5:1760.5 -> 1.04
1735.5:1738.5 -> 0.73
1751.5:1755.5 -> 1.01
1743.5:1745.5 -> 0.713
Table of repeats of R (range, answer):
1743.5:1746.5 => 0.7379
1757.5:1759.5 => 1.097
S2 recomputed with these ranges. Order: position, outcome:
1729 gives 0.8729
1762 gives 1.108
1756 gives 0.9814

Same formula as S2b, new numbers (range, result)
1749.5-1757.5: 0.8448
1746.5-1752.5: 0.7349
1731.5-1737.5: 0.7281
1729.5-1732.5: 0.8377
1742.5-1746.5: 0.7026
